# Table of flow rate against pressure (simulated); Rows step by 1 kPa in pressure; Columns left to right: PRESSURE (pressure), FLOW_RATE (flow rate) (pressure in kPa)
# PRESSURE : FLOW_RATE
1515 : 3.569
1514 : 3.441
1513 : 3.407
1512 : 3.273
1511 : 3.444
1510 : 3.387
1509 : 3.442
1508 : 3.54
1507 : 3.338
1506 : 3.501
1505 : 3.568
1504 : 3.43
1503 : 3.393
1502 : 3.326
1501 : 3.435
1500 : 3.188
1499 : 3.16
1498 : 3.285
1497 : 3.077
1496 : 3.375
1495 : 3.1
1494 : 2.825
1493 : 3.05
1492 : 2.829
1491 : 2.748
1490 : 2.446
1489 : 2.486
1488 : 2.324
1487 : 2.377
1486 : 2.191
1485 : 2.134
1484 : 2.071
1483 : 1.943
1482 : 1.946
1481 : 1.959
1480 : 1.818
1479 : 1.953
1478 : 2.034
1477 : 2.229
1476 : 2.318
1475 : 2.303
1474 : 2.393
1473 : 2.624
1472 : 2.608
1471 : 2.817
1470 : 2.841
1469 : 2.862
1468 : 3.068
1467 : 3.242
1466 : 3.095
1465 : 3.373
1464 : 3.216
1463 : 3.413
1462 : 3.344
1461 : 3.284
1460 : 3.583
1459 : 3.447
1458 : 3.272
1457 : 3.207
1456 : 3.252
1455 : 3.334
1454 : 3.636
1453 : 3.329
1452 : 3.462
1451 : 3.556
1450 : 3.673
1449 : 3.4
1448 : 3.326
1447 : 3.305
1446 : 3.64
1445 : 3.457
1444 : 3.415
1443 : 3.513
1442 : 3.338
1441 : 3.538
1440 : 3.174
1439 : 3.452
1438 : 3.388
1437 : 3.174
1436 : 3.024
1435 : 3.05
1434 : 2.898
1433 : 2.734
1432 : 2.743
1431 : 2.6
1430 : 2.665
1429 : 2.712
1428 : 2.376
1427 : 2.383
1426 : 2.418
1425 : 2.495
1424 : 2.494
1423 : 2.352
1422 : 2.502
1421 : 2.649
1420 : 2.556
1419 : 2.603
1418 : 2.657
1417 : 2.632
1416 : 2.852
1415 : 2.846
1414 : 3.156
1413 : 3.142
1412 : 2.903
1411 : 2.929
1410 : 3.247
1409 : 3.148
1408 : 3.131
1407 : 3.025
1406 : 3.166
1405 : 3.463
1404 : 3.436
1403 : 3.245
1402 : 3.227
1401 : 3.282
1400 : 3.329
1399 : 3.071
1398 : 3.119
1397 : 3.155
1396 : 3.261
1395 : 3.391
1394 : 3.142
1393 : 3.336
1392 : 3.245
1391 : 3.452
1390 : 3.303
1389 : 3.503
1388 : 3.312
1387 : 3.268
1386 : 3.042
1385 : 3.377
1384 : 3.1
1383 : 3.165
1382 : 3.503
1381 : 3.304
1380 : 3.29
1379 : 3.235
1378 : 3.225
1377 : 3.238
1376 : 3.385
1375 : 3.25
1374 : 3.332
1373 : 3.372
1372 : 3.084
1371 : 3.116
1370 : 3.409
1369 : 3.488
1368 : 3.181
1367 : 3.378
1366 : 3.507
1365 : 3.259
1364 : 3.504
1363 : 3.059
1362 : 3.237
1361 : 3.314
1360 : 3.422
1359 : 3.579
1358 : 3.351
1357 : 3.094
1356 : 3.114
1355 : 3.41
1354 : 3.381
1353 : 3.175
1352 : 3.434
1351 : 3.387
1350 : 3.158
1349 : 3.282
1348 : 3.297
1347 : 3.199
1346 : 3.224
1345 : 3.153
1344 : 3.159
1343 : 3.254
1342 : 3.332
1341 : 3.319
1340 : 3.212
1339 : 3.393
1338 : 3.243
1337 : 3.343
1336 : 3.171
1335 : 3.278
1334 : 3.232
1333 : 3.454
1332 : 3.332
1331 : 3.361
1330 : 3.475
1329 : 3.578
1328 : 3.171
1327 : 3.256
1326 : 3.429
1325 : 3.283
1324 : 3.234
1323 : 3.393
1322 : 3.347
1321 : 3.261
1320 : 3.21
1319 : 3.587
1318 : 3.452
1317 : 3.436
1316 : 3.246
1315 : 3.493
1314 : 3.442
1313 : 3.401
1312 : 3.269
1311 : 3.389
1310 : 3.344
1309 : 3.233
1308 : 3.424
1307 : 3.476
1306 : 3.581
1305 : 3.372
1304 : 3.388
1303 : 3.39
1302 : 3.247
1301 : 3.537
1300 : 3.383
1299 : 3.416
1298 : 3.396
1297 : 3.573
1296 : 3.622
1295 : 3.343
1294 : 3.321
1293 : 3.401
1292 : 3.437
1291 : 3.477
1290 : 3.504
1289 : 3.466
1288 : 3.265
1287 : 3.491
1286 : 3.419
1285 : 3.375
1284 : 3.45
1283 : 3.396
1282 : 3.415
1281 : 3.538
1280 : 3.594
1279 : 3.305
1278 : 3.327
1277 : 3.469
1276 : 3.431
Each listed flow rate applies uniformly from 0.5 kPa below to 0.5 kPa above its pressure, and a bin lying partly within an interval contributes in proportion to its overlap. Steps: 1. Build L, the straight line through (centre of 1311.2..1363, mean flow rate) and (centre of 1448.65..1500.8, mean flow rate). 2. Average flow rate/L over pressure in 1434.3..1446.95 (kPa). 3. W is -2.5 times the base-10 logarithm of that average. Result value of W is -0.13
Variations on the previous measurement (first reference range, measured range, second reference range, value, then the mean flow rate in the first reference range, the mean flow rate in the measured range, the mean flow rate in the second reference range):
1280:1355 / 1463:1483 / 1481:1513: 0.170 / 3.36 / 2.57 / 2.95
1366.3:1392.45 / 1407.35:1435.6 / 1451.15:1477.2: 0.161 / 3.29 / 2.75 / 3.08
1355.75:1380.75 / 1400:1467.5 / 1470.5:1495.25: -0.129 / 3.3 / 3.1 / 2.37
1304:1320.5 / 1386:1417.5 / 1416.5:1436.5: -0.141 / 3.4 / 3.18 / 2.63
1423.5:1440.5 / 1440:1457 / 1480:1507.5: -0.217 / 2.81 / 3.43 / 2.82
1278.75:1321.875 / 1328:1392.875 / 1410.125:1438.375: -0.072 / 3.41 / 3.3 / 2.75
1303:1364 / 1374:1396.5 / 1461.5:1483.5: -0.078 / 3.33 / 3.29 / 2.61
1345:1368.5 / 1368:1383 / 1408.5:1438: -0.049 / 3.3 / 3.29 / 2.77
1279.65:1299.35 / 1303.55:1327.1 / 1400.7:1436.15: -0.016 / 3.44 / 3.37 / 2.85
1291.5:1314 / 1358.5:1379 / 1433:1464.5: 0.021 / 3.41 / 3.31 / 3.35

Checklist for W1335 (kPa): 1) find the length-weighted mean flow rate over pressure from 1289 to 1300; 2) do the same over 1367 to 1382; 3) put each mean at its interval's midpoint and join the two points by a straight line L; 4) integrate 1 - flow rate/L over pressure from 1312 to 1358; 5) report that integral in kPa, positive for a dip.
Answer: 0.7 kPa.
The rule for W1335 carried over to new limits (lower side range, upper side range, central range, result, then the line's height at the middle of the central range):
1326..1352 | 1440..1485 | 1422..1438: 1.94 kPa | 3.06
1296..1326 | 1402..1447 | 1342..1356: -0.08 kPa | 3.25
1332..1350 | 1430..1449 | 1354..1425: 1.50 kPa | 3.23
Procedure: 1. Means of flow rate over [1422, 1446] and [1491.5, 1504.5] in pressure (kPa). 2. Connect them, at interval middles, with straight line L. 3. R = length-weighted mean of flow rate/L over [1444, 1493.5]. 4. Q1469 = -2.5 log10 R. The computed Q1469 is 0.072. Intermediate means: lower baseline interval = 2.94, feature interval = 2.87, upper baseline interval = 3.19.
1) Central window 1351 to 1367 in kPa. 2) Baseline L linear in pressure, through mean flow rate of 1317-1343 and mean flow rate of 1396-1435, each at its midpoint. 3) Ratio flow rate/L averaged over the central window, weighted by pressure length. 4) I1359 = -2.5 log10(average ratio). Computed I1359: -0.05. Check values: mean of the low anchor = 3.33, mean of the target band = 3.33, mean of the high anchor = 2.88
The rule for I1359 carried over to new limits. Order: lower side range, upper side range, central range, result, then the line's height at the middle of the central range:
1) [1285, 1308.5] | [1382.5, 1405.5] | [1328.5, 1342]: 0.010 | 3.37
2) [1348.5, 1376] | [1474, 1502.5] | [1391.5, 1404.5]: -0.052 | 3.1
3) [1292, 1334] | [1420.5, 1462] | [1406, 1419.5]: 0.077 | 3.17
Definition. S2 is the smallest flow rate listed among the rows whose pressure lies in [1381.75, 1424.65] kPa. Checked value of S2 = 2.352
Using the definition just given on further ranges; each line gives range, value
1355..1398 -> 3.042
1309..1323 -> 3.21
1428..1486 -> 1.818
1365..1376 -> 3.084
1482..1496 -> 1.943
